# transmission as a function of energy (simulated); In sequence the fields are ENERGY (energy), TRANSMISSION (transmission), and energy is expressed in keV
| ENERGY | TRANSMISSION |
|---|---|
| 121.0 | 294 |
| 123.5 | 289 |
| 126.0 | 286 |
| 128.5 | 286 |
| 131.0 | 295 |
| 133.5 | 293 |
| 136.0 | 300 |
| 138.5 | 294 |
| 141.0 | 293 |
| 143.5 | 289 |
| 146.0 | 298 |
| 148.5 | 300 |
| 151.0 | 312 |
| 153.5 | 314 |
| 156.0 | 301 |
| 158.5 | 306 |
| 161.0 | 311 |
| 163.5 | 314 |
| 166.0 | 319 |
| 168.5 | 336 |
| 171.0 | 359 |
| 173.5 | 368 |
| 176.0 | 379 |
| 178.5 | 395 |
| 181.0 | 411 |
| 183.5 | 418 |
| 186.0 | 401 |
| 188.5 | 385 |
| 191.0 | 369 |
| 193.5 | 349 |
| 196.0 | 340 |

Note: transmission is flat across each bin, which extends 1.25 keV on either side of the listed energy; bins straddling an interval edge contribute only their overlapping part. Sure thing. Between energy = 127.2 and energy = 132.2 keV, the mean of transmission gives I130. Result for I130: 290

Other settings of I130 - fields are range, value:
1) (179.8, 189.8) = 404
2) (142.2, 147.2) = 293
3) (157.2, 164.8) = 310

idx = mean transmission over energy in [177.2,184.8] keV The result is 408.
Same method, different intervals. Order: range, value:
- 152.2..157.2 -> 308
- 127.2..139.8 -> 294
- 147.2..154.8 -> 309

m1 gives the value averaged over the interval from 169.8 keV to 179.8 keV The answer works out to 376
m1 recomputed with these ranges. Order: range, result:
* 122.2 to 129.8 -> 287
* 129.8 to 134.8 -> 294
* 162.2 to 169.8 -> 323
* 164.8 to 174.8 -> 346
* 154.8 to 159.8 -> 304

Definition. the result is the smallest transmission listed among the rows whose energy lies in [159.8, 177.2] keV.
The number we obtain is 311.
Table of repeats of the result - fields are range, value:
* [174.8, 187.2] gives 379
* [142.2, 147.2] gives 289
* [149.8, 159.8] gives 301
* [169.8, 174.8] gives 359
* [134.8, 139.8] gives 294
